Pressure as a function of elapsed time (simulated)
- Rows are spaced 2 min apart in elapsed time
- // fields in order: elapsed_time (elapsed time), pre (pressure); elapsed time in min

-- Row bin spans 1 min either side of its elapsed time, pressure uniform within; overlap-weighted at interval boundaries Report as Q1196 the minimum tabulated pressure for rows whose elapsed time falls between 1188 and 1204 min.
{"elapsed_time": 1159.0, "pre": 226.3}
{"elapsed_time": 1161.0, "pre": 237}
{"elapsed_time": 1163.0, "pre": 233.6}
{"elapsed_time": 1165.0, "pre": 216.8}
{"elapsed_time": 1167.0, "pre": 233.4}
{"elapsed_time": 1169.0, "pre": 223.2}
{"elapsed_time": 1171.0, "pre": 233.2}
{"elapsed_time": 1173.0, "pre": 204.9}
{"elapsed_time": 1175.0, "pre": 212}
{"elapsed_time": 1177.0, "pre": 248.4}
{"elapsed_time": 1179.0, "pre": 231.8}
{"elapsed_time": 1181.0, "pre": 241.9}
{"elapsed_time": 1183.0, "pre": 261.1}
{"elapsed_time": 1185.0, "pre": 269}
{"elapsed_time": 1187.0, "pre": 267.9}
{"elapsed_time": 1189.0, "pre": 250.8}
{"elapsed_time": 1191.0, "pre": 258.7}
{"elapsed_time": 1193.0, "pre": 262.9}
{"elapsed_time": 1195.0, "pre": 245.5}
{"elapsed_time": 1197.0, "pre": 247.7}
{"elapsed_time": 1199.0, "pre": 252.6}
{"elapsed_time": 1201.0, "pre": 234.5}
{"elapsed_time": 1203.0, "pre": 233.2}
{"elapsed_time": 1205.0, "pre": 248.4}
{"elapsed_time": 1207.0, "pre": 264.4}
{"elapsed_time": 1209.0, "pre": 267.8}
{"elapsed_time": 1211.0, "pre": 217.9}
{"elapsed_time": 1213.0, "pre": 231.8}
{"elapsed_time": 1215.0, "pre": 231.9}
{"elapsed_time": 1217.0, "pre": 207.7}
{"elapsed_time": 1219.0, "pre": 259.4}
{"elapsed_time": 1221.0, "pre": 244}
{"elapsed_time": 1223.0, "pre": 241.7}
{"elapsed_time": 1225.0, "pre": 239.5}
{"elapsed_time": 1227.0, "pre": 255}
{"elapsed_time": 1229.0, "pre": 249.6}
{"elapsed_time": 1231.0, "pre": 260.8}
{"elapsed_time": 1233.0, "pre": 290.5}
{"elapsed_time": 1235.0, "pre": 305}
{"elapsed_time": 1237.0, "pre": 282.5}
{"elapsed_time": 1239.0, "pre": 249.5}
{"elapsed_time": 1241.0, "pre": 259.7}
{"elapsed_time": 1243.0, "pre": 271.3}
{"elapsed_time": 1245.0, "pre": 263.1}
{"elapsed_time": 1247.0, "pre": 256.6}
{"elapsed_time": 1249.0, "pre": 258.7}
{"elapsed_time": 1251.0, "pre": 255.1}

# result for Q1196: 233.2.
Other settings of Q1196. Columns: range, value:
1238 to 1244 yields 249.5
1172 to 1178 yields 204.9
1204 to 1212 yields 217.9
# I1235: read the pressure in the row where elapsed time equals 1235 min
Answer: 305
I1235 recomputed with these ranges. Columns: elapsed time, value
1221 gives 244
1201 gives 234.5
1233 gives 290.5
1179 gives 231.8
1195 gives 245.5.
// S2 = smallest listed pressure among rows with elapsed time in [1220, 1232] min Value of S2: 239.5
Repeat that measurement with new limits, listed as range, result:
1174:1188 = 212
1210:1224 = 207.7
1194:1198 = 245.5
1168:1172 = 223.2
